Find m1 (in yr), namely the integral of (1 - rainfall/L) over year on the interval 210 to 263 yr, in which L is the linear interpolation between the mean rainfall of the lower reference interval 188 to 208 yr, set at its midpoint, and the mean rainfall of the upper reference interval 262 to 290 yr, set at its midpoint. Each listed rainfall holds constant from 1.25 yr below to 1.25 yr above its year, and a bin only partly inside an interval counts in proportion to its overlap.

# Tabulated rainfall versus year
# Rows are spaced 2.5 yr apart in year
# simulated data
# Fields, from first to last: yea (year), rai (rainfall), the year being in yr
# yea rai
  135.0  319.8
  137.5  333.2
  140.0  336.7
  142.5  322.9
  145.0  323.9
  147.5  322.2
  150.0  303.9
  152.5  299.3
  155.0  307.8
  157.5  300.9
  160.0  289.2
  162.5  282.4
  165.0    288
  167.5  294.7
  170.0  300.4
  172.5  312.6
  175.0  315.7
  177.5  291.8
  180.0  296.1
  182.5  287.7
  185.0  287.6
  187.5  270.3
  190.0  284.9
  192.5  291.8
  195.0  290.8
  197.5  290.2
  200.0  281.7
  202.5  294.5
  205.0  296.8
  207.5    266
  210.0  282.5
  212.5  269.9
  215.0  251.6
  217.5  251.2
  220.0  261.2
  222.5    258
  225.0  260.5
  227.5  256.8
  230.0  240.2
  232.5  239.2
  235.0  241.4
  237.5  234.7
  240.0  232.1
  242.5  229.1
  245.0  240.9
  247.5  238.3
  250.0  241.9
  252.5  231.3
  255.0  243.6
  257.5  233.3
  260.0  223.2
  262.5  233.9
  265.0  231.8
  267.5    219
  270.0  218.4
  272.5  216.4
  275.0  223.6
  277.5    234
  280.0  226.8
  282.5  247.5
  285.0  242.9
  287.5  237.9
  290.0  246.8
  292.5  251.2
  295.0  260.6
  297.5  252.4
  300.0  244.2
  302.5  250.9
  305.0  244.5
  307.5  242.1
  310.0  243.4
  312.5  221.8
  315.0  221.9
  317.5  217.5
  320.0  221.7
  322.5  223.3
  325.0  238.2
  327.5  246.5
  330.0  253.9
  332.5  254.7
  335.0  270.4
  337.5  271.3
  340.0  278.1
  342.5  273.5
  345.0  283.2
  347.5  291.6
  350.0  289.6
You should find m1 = 3.0 yr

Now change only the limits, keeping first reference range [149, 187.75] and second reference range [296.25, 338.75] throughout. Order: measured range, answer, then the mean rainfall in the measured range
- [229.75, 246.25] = 2.1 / 237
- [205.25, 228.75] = 1.3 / 263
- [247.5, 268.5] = 2.5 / 233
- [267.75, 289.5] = 2.1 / 231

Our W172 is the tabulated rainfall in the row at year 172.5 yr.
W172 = 312.6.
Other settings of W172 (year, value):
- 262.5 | 233.9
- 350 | 289.6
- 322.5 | 223.3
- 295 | 260.6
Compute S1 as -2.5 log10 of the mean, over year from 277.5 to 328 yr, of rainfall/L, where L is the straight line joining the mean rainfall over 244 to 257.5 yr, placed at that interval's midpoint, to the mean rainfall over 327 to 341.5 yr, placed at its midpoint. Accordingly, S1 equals 0.07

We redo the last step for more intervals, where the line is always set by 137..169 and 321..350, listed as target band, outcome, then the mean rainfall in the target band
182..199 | 0.046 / 286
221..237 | 0.162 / 249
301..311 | 0.105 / 245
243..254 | 0.195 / 238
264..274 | 0.253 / 221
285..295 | 0.113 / 247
